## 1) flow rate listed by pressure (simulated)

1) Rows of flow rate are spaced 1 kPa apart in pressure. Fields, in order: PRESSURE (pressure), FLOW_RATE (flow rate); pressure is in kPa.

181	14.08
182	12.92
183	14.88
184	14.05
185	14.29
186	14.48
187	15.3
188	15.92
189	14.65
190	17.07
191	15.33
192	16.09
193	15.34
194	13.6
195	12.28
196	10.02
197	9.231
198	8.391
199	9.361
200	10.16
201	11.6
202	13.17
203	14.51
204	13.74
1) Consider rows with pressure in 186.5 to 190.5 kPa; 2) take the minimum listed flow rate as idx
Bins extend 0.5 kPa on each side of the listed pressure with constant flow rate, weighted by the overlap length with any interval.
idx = 14.65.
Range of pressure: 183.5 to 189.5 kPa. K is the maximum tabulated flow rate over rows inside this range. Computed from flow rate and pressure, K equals 15.92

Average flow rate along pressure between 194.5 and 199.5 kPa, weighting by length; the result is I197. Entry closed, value 9.86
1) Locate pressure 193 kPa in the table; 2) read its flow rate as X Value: 15.34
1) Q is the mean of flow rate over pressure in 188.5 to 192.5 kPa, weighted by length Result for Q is 15.8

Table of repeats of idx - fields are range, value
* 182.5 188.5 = 14.05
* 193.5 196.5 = 10.02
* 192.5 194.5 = 13.6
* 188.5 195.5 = 12.28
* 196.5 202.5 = 8.391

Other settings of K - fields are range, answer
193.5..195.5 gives 13.6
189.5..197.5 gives 17.07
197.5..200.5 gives 10.16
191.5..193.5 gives 16.09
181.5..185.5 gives 14.88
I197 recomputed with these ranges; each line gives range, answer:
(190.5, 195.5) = 14.5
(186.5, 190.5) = 15.7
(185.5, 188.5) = 15.2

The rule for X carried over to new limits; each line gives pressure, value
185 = 14.29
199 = 9.361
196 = 10.02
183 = 14.88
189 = 14.65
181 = 14.08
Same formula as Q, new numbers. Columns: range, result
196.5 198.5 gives 8.81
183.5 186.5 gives 14.3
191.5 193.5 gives 15.7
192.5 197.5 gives 12.1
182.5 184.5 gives 14.5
